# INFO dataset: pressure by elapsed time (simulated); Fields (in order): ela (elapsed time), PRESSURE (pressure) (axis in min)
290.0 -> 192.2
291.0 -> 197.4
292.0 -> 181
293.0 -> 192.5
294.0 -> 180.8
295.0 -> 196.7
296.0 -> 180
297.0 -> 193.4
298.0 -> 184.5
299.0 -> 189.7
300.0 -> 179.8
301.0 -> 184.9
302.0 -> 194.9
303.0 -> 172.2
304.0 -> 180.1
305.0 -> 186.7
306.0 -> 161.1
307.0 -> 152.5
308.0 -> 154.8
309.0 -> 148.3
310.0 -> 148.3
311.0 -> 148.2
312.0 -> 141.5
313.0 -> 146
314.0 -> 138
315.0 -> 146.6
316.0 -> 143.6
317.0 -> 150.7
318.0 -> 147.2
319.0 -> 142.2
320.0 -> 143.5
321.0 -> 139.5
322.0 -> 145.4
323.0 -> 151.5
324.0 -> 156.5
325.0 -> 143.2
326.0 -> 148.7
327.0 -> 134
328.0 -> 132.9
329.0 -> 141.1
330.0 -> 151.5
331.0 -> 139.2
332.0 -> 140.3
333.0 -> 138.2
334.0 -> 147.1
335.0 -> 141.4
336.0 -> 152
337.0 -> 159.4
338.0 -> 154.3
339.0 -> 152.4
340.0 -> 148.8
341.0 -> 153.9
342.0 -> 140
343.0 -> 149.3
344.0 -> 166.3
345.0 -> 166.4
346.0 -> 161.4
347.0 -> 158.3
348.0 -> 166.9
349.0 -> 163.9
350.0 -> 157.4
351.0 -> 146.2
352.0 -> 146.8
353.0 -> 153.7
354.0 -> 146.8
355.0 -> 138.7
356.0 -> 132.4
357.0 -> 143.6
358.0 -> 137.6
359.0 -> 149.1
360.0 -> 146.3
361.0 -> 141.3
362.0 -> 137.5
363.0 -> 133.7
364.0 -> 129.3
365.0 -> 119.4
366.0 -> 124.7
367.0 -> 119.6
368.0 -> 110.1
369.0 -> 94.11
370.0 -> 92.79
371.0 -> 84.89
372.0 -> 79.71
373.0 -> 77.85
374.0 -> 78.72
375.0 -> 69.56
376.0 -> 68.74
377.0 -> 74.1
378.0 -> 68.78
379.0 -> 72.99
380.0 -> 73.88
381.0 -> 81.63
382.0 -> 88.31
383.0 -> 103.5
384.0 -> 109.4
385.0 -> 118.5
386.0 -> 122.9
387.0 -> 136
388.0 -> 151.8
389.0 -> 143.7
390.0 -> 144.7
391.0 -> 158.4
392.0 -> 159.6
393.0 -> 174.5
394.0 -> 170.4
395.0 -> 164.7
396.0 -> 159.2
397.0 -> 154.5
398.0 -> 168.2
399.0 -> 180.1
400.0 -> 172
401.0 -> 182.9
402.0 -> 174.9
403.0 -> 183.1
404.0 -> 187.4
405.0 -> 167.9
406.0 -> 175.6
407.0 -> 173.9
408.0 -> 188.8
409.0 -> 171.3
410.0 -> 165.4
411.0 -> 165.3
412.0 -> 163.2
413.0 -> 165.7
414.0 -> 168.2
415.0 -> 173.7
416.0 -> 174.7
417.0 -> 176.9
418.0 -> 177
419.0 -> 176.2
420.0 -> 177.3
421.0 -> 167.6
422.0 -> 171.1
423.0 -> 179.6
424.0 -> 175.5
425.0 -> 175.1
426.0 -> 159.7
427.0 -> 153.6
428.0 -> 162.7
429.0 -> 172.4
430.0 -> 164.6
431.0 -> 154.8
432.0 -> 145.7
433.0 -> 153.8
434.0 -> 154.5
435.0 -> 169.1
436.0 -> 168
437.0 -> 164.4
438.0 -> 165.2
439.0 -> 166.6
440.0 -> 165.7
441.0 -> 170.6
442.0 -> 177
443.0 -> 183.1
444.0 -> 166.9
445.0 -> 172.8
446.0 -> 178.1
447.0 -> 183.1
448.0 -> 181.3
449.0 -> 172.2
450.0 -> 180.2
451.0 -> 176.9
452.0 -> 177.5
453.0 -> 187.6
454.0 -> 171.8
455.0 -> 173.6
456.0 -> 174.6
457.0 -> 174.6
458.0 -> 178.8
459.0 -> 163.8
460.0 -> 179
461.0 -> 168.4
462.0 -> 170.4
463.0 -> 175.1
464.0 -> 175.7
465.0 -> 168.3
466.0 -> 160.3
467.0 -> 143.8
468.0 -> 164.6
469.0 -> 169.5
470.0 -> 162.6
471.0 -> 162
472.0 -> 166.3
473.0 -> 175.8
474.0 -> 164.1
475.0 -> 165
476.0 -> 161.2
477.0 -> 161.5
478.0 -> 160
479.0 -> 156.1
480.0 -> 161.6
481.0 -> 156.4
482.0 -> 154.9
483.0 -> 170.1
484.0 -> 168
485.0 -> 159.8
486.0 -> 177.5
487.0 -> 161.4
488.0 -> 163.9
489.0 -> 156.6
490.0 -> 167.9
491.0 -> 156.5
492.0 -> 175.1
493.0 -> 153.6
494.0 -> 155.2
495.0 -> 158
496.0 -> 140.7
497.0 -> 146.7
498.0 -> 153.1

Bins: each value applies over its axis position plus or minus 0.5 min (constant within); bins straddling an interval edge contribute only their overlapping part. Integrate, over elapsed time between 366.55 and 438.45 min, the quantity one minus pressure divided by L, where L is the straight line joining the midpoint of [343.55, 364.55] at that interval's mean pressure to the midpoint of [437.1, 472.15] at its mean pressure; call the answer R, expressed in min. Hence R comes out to 6.72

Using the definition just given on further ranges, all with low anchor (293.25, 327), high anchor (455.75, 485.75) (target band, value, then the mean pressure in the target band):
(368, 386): 8.47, 86.3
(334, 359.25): 1.67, 151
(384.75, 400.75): 0.74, 156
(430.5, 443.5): 0.02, 164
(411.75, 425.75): -0.74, 173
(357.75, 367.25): 1.66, 134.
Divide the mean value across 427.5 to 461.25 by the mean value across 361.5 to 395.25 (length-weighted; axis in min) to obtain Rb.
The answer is 1.5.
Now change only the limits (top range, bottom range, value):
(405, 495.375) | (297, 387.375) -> 1.22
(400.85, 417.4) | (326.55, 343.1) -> 1.19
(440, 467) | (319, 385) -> 1.34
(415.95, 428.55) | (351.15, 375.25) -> 1.41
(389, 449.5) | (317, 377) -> 1.25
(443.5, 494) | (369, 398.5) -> 1.46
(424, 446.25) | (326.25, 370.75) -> 1.17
